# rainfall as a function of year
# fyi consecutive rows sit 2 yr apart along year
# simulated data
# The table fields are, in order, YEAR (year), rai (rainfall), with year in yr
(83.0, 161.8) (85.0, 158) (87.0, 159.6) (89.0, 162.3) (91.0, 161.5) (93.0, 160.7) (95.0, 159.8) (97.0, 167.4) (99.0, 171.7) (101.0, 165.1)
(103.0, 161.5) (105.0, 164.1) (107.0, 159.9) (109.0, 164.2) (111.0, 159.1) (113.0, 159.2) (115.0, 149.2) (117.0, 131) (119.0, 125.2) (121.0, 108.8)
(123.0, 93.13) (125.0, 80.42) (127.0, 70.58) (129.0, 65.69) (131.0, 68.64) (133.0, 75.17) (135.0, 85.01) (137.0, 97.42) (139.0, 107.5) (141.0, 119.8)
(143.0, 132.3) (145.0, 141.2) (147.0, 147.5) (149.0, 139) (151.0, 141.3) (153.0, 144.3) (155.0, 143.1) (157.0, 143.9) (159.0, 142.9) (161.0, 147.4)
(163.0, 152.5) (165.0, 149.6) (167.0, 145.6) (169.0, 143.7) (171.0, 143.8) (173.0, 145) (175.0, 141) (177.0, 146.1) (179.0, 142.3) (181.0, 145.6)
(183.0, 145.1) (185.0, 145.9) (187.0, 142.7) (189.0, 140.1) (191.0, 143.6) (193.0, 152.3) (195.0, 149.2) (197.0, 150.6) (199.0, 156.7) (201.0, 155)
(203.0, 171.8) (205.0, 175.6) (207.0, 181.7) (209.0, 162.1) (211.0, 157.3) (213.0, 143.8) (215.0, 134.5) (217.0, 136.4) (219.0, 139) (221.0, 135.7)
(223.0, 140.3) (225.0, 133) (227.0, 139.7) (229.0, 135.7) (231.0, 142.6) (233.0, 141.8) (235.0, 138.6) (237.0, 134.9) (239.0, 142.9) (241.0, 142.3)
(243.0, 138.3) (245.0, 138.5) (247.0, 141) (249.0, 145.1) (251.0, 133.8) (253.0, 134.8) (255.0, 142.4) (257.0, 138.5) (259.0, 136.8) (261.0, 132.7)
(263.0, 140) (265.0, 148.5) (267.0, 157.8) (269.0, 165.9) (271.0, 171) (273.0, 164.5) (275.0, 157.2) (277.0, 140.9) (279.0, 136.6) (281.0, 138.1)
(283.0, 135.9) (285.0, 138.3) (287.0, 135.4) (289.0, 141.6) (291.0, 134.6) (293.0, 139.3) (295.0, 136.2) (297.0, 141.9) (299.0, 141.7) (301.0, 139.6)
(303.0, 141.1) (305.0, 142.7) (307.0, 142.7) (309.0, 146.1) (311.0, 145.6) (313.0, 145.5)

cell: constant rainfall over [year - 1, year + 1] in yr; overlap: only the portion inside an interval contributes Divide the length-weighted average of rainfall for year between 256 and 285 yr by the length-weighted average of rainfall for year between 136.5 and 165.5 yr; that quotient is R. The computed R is 1.07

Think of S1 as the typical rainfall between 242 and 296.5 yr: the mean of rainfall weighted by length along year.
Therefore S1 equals 143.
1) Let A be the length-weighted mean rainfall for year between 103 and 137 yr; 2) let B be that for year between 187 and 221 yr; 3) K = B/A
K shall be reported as 1.30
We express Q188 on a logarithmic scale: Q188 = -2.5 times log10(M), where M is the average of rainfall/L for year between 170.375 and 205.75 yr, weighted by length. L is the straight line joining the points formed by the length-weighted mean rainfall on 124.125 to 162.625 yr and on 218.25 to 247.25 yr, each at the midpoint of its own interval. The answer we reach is -0.17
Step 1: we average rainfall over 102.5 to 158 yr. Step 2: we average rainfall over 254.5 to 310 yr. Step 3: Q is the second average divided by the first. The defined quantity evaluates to 1.16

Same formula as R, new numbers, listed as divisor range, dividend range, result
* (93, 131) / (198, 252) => 1.08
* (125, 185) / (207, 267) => 1.11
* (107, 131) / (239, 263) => 1.17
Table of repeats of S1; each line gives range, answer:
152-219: 149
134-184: 137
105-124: 140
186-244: 147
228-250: 140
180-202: 148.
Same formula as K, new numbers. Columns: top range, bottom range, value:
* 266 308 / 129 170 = 1.14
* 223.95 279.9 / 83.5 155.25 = 1.07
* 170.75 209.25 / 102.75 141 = 1.30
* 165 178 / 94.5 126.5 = 1.01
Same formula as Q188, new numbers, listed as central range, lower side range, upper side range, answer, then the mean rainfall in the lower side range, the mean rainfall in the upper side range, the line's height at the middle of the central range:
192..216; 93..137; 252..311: -0.16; 128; 144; 136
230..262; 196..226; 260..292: 0.07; 152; 146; 149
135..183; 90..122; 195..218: 0.13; 154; 157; 155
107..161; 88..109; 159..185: 0.26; 163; 146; 155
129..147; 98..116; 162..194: 0.43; 162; 145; 154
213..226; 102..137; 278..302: -0.06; 118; 138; 130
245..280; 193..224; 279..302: -0.02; 153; 138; 143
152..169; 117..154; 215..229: -0.24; 109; 137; 117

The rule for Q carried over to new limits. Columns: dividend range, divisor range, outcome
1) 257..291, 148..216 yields 0.98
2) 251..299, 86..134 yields 1.06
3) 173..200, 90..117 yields 0.91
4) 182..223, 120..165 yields 1.29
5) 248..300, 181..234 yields 0.97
